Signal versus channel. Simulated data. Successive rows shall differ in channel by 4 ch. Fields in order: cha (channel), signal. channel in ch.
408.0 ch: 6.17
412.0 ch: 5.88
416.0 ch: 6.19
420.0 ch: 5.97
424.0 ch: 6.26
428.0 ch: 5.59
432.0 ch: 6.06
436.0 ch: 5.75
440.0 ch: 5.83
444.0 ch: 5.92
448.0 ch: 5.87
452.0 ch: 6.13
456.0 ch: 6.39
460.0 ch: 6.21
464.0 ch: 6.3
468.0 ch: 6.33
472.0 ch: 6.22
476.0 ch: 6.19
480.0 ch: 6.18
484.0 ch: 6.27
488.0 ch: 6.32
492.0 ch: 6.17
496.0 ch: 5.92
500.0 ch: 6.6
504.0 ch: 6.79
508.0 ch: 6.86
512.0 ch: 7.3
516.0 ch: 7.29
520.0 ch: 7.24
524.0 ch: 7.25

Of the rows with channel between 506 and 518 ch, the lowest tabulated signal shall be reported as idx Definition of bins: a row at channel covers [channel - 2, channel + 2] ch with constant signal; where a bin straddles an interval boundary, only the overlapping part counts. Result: 6.86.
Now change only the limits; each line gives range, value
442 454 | 5.87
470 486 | 6.18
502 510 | 6.79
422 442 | 5.59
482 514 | 5.92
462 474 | 6.22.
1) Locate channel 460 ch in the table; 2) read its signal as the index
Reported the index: 6.21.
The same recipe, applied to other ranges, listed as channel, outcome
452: 6.13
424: 6.26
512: 7.3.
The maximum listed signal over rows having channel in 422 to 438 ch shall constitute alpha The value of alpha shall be 6.26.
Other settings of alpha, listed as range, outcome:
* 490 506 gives 6.79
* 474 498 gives 6.32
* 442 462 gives 6.39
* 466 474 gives 6.33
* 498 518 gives 7.3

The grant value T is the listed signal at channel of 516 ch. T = 7.29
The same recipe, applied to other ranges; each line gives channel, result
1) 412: 5.88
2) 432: 6.06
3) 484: 6.27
